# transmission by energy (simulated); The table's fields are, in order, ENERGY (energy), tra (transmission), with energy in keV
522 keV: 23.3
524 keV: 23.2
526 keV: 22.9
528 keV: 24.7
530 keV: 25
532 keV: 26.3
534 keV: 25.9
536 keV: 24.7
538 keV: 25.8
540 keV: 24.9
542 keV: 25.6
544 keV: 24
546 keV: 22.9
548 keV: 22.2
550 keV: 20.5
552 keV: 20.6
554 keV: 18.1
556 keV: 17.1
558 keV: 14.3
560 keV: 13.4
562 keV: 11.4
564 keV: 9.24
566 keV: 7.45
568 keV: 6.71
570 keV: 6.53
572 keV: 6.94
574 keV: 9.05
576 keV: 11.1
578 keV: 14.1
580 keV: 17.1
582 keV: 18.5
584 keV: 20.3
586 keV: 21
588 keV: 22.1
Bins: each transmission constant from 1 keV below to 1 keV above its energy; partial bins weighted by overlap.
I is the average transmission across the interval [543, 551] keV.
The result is 22.4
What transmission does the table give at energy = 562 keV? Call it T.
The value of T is 11.4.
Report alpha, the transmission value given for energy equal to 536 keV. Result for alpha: 24.7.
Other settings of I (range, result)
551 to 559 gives 17.5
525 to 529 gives 23.8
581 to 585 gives 19.4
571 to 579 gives 10.3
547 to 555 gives 20.4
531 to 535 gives 26.1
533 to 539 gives 25.5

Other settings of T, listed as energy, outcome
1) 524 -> 23.2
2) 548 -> 22.2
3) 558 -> 14.3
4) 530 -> 25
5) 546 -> 22.9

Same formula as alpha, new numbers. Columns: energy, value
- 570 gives 6.53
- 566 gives 7.45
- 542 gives 25.6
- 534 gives 25.9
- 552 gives 20.6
